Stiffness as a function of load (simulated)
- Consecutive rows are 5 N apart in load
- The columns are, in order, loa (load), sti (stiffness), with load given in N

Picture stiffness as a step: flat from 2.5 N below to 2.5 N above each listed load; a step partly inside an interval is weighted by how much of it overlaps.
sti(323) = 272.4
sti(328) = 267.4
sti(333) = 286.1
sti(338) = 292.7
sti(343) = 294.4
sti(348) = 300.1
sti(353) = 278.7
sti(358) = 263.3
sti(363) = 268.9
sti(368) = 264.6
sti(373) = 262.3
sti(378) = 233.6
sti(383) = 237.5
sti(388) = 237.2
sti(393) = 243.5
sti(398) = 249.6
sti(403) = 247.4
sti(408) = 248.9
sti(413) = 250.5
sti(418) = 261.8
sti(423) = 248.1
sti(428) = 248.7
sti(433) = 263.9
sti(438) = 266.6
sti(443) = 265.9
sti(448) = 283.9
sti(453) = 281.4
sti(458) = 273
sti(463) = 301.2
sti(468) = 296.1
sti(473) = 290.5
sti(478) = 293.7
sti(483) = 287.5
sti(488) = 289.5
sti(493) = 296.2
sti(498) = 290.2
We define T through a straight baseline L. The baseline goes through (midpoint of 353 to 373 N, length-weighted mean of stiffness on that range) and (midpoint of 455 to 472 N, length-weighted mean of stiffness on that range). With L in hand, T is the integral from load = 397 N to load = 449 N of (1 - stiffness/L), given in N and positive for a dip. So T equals 4.34 N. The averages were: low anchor 267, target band 257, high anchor 290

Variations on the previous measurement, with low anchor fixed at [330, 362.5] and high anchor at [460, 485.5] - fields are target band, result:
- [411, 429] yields 2.30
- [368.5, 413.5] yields 6.48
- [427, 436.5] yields 1.04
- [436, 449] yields 0.91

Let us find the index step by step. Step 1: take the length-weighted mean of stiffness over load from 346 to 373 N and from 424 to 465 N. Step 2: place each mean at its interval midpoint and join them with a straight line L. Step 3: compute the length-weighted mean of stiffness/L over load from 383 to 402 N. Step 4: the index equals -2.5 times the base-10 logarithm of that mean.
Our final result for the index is 0.126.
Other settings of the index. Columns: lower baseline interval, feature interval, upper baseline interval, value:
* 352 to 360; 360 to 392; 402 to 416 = 0.05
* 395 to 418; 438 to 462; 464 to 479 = 0.01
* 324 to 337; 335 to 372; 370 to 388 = -0.07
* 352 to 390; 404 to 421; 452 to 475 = 0.07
